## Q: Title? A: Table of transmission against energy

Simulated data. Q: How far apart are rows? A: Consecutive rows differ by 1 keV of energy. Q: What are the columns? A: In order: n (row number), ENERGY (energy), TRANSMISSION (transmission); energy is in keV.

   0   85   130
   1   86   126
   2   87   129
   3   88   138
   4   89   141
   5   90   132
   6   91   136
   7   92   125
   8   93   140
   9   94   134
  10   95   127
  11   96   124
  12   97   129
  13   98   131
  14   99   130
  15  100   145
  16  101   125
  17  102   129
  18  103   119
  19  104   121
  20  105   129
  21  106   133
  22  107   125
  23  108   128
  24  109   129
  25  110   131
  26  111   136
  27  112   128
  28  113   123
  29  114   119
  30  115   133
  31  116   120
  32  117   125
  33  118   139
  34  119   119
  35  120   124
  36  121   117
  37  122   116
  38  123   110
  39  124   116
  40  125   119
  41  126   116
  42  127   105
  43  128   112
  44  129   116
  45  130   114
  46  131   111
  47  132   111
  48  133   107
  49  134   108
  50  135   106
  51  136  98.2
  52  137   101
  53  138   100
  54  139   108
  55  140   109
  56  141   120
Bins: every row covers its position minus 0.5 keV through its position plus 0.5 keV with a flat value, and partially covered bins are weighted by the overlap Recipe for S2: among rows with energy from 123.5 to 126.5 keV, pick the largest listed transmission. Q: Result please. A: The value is 119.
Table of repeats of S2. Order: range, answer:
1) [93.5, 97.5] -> 134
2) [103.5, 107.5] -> 133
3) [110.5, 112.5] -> 136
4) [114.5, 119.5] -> 139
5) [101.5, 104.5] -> 129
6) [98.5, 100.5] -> 145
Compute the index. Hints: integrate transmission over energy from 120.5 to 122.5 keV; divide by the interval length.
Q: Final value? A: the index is 116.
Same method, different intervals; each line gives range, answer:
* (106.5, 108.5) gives 126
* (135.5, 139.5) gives 102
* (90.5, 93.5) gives 134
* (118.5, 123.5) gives 117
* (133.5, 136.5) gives 104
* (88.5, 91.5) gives 136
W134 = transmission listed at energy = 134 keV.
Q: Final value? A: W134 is 108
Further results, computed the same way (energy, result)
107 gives 125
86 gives 126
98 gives 131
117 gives 125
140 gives 109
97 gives 129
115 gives 133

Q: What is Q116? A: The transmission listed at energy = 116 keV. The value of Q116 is 120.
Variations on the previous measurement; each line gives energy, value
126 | 116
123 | 110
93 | 140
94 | 134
